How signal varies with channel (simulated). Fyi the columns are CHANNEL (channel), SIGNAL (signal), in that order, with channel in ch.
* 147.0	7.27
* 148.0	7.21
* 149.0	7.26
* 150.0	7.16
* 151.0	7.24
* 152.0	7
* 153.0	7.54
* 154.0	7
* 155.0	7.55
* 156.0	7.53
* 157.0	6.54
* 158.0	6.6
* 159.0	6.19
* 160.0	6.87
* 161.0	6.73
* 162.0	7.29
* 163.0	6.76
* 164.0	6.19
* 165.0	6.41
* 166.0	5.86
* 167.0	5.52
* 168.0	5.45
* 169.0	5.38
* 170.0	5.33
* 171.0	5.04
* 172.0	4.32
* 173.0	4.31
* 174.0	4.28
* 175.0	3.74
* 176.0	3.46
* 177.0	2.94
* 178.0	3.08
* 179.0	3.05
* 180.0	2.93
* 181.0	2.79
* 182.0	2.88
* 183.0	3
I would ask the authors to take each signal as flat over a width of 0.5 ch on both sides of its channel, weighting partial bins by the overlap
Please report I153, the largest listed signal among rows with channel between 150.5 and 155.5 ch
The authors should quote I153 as 7.55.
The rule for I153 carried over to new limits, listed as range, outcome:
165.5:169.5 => 5.86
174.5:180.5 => 3.74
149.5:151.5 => 7.24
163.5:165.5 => 6.41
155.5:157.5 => 7.53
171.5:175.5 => 4.32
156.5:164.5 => 7.29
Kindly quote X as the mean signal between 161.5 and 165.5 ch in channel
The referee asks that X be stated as 6.66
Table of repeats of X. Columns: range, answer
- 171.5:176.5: 4.02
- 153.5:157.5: 7.16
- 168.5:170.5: 5.36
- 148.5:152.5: 7.17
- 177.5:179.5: 3.06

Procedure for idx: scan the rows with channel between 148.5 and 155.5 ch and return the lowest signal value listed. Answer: 7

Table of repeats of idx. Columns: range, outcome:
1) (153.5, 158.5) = 6.54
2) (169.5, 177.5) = 2.94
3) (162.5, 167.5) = 5.52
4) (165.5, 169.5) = 5.38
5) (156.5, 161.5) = 6.19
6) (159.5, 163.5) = 6.73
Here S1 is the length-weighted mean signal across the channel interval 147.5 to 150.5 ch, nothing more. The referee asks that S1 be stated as 7.21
